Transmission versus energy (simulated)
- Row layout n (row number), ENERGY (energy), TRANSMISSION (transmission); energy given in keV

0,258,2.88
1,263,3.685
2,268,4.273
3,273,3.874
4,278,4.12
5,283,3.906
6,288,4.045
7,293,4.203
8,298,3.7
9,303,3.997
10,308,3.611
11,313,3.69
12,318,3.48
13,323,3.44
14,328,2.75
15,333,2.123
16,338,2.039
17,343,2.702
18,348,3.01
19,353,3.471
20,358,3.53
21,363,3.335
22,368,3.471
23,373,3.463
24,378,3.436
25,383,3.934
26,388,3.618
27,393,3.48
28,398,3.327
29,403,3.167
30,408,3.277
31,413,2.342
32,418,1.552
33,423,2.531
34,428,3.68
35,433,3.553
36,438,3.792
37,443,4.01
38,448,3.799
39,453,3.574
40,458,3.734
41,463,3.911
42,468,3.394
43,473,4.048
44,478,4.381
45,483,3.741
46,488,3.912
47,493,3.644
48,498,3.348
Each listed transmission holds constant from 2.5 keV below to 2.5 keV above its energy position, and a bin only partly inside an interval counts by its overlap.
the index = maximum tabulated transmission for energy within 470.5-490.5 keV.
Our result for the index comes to 4.381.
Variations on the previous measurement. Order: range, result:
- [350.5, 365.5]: 3.53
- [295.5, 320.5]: 3.997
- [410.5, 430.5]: 3.68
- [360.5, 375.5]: 3.471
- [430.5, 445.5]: 4.01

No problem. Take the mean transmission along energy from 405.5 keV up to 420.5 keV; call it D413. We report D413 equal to 2.39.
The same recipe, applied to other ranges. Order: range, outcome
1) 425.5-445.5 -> 3.76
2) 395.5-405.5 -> 3.25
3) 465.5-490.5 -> 3.9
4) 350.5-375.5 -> 3.45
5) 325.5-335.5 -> 2.44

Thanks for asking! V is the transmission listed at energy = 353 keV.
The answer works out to 3.471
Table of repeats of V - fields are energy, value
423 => 2.531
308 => 3.611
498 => 3.348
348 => 3.01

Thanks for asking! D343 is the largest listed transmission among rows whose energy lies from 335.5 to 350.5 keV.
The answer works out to 3.01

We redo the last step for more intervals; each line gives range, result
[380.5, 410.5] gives 3.934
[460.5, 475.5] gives 4.048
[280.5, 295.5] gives 4.203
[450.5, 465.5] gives 3.911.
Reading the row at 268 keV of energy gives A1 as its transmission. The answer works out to 4.273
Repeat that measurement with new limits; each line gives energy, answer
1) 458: 3.734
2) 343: 2.702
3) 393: 3.48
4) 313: 3.69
